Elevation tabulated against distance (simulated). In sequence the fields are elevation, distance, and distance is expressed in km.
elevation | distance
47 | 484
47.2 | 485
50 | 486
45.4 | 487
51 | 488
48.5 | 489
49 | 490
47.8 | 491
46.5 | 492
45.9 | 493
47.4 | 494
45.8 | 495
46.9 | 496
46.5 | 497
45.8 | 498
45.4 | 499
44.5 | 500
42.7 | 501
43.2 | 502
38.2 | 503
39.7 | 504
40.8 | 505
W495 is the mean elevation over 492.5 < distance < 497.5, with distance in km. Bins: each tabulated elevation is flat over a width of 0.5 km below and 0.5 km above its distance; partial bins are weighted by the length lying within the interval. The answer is 46.5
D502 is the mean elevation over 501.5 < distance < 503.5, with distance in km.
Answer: 40.7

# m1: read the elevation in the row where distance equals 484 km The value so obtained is 47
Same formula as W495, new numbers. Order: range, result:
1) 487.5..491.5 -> 49.1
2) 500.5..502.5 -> 43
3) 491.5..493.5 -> 46.2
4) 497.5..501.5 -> 44.6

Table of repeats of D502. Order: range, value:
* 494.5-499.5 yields 46.1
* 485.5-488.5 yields 48.8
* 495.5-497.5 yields 46.7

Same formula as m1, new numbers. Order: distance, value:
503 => 38.2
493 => 45.9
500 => 44.5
